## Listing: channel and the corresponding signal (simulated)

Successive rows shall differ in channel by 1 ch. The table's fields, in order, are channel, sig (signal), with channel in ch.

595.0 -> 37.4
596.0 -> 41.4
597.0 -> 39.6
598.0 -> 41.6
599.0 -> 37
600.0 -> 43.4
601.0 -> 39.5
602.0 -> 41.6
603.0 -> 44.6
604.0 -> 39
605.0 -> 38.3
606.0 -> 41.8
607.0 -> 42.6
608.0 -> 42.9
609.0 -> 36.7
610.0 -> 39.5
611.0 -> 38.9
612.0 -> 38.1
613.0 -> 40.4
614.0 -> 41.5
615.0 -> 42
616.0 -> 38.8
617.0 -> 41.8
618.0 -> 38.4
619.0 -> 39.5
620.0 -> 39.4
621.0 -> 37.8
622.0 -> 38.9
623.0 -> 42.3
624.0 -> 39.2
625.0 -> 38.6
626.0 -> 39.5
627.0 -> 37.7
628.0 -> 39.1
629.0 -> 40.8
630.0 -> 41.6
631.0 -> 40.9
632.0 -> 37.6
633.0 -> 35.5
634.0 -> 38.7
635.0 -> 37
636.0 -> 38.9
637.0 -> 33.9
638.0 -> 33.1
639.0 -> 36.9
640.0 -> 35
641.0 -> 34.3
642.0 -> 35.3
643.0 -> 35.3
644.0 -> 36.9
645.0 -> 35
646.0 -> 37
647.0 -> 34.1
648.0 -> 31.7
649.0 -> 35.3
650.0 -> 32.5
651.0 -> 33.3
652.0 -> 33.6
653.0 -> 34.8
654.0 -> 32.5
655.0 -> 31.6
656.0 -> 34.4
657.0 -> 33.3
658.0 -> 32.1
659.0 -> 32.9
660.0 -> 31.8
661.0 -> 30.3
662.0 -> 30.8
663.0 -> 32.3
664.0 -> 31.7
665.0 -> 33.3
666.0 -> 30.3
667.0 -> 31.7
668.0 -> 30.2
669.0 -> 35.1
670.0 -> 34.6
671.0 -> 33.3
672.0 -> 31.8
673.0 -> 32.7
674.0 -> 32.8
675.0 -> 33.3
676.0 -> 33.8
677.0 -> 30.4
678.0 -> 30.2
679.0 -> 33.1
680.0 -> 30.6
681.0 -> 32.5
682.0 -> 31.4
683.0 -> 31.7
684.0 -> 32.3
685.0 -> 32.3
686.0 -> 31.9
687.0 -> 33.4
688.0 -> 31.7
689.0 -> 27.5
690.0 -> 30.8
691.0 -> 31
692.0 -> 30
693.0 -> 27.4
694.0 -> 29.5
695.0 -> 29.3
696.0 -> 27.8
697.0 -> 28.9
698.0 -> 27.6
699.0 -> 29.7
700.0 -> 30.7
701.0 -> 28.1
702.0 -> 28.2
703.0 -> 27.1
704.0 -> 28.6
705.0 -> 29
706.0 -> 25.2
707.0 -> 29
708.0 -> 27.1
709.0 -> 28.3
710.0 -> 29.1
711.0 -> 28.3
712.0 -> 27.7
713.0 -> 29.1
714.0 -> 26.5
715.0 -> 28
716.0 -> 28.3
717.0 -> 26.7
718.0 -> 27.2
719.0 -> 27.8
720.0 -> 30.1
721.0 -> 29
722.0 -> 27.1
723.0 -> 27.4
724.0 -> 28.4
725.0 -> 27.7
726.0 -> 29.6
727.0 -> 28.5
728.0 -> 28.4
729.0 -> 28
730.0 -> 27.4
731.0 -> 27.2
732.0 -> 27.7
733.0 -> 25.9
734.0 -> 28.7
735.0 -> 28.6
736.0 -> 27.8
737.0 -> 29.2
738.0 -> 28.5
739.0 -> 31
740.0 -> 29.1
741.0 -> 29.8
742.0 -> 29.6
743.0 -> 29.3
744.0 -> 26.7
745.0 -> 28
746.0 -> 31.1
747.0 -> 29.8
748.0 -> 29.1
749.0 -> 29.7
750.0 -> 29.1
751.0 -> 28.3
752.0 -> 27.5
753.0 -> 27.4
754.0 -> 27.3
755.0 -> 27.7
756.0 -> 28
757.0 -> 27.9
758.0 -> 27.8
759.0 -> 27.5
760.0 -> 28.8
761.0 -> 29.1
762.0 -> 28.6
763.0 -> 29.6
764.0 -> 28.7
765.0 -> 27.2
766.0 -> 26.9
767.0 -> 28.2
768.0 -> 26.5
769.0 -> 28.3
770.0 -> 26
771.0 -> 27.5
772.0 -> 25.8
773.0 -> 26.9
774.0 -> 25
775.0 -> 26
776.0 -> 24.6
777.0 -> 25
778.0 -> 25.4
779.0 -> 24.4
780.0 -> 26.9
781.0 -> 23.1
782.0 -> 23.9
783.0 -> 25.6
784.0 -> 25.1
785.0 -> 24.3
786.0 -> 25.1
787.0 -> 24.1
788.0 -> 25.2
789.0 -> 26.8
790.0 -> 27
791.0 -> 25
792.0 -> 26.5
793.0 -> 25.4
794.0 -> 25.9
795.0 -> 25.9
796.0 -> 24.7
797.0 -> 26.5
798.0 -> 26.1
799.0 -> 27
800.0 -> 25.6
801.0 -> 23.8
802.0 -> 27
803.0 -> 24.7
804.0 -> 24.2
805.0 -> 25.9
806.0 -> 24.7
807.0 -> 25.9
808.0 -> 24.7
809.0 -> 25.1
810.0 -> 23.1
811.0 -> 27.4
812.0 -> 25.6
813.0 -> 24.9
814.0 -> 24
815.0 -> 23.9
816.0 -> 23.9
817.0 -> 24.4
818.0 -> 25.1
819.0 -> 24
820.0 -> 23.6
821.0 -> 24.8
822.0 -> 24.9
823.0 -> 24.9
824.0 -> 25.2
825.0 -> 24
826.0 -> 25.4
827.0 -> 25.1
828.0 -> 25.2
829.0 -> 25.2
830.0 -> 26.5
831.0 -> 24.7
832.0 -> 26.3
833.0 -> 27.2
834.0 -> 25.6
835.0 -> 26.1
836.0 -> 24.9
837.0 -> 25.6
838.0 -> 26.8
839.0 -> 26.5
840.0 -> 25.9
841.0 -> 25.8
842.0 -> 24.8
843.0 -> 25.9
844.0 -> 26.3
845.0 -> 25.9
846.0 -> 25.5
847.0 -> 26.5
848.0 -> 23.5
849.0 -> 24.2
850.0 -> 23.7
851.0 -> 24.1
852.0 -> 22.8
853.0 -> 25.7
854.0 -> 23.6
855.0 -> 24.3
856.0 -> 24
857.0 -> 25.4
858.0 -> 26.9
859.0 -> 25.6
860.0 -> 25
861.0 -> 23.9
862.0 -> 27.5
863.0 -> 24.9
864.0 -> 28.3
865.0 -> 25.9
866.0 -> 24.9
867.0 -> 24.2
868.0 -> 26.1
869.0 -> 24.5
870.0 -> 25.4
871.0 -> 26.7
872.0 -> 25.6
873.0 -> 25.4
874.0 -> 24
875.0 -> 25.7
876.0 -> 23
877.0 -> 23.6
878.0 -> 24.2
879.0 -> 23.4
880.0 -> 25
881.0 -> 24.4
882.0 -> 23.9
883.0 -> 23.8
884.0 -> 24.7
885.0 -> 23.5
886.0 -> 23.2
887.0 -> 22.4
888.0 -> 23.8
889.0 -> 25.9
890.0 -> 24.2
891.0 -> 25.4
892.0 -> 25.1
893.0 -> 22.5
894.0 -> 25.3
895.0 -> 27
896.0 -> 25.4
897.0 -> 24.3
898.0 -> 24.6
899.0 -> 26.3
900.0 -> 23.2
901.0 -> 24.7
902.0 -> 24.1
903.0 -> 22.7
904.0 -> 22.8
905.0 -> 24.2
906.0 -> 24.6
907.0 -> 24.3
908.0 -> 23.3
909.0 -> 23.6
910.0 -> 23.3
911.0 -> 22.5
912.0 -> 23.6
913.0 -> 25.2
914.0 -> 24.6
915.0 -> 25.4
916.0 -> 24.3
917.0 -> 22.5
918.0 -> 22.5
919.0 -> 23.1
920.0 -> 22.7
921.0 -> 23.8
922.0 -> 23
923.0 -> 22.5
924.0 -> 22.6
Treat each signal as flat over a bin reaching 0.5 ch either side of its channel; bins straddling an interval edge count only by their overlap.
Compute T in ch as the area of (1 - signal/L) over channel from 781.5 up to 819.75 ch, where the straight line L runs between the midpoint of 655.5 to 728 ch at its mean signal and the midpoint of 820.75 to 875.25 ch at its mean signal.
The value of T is 2.3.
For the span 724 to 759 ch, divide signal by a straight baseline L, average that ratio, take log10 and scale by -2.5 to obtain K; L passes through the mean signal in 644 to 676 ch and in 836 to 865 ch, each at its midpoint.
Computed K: 0.047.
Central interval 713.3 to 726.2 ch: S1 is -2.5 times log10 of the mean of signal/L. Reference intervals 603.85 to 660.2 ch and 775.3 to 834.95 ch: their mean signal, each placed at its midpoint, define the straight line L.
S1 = 0.116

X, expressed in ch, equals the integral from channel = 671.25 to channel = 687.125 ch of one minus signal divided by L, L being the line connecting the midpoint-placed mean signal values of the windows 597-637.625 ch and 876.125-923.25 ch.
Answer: 1.78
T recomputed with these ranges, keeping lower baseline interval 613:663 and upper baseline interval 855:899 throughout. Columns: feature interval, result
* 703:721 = 2.6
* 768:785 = 2.4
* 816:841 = 1.7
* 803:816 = 1.5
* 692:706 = 2.1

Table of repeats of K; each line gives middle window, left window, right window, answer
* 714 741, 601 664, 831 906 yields 0.14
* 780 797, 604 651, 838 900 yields 0.16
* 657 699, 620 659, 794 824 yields 0.08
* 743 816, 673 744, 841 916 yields 0.04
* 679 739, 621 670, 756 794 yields 0.07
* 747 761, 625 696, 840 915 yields 0.06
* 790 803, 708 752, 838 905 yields 0.04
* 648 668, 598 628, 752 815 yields 0.12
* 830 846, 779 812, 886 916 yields -0.04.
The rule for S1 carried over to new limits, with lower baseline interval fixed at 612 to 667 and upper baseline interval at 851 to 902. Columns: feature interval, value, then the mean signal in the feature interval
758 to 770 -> 0.08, 28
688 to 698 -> 0.15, 29.2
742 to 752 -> 0.07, 29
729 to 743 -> 0.11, 28.5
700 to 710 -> 0.18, 28.1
